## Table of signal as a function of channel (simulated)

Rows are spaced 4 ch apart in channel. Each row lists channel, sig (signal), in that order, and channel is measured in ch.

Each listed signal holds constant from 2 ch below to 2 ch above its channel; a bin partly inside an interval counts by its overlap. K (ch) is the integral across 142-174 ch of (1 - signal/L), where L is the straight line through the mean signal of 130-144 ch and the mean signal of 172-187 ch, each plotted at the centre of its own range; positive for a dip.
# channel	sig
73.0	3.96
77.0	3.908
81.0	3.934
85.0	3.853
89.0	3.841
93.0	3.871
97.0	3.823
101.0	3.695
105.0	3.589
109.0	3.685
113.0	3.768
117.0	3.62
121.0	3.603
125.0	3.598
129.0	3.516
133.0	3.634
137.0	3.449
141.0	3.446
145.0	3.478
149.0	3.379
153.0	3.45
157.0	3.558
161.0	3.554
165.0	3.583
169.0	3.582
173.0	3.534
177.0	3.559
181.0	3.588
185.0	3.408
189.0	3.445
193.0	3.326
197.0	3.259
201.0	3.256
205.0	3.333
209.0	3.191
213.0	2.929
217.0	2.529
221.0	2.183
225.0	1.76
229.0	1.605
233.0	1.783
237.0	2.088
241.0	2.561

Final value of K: 0.0 ch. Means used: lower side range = 3.51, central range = 3.51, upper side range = 3.52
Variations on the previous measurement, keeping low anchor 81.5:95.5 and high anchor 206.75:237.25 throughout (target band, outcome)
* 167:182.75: -4.1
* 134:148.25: -1.0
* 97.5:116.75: -0.3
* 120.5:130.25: -0.4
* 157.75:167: -1.8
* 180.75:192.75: -3.3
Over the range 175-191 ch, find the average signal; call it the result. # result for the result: 3.5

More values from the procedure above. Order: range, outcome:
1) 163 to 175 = 3.57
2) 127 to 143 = 3.51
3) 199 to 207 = 3.29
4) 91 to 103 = 3.8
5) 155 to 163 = 3.56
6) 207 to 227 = 2.52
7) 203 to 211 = 3.26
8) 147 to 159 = 3.46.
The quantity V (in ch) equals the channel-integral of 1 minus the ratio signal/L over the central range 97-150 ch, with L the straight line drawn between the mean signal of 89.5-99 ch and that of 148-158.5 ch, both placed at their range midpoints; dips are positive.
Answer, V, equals 1.02 ch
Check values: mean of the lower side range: 3.85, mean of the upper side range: 3.47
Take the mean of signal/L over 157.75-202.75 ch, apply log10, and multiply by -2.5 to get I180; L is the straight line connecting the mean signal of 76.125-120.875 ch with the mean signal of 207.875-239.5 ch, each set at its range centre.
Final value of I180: -0.25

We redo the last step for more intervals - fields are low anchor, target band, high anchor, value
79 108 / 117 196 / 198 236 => -0.12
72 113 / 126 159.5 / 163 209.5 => 0.03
